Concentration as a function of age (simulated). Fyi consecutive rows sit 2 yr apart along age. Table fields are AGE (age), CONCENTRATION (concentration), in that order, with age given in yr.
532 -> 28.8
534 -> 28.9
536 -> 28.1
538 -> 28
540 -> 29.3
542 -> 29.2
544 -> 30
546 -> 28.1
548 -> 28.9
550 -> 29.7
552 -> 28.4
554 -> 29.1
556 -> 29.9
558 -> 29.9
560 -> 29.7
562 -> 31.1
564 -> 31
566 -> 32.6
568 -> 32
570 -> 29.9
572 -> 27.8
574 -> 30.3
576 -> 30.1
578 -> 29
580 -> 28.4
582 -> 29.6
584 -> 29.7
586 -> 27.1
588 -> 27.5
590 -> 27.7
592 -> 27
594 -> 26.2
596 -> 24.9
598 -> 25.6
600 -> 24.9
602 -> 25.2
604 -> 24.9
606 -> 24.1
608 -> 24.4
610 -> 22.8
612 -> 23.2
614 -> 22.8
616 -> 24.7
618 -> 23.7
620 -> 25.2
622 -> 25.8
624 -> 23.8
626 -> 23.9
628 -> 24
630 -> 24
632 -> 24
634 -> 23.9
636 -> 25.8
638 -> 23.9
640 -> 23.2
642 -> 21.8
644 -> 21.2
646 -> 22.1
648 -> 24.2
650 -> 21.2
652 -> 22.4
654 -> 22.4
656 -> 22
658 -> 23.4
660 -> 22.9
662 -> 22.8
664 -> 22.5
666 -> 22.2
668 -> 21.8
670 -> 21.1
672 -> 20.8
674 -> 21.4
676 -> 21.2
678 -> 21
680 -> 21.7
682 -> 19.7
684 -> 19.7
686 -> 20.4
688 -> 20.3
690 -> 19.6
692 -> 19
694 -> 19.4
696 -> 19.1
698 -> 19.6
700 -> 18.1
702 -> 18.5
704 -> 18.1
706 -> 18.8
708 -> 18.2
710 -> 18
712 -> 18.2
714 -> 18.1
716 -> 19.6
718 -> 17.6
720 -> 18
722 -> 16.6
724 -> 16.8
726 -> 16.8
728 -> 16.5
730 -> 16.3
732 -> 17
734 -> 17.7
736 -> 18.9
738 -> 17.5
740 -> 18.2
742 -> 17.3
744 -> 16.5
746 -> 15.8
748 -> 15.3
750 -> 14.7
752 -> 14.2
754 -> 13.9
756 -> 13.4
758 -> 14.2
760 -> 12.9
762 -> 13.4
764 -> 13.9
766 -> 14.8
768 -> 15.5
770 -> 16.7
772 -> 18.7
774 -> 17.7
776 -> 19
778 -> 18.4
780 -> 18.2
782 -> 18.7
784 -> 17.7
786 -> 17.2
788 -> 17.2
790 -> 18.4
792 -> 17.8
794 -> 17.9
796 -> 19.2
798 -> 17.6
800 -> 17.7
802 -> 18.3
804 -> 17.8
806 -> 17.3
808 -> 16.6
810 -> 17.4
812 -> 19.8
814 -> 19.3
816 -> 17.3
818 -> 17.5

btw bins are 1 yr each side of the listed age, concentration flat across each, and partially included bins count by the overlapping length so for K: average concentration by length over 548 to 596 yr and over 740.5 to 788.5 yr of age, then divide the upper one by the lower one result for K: 0.55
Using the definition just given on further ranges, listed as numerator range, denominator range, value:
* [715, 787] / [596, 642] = 0.68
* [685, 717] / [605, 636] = 0.79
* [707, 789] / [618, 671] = 0.72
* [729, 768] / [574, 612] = 0.58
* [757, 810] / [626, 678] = 0.75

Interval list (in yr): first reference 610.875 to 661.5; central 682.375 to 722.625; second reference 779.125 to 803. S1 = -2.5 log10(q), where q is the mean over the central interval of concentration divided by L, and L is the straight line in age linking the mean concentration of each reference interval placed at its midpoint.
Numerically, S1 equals 0.13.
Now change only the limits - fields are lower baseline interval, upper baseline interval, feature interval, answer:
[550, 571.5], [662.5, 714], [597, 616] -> 0.10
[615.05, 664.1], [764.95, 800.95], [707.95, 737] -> 0.14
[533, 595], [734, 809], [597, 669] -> 0.07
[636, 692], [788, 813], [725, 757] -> 0.20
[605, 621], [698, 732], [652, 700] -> -0.05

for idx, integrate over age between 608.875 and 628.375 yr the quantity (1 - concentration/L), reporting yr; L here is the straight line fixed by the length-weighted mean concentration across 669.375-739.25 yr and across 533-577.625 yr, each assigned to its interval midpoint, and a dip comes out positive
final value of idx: 0.8 yr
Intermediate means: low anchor 29.6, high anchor 18.8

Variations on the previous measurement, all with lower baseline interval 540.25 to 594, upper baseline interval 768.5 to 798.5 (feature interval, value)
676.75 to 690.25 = 1.64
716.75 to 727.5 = 2.04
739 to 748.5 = 1.60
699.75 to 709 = 1.58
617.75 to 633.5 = 1.16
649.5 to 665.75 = 1.39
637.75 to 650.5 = 1.41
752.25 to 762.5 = 3.04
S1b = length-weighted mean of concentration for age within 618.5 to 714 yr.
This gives 21.5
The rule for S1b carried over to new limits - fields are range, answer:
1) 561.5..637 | 26.5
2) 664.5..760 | 18.2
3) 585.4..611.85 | 25.5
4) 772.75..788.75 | 18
